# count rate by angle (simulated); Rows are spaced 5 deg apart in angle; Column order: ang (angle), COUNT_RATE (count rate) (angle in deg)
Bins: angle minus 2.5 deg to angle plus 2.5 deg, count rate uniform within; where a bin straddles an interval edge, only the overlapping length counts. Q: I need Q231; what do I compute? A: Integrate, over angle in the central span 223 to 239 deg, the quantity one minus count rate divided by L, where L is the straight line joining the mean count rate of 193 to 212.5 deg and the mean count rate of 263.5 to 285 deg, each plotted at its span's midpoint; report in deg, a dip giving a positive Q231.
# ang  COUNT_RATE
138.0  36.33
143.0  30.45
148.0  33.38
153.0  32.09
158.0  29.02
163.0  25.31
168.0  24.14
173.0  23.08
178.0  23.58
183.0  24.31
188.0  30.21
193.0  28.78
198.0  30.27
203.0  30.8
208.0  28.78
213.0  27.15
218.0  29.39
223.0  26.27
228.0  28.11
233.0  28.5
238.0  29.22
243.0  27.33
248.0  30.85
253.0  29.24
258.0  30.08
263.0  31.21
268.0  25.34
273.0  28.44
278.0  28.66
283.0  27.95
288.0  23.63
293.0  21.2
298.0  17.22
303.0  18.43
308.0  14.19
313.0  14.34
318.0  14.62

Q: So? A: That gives 0.4 deg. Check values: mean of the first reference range 29.5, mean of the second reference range 27.9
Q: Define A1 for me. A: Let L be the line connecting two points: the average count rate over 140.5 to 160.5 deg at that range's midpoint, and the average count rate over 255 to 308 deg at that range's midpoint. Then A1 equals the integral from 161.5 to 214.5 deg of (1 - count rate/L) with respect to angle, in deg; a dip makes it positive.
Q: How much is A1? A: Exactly 4.2 deg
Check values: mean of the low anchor 31.2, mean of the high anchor 24.7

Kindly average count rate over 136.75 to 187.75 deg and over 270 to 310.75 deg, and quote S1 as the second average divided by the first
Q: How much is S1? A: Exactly 0.8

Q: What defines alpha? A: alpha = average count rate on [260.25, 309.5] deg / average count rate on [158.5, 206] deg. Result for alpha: 0.9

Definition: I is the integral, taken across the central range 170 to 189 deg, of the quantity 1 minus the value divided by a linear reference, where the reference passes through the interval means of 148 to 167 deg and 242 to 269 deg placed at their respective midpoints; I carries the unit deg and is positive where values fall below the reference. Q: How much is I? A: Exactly 2.76 deg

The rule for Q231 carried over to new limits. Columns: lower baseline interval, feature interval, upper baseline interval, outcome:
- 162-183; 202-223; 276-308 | -4.7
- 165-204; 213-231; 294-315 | -3.3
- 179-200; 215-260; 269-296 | -3.2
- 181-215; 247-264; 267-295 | -2.2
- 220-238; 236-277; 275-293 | -3.0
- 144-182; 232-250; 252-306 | -2.1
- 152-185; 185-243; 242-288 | -3.7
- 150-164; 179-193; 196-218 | 1.0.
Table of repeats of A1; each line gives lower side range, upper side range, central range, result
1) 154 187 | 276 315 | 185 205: -4.3 deg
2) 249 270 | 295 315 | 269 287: -2.9 deg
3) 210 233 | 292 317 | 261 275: -4.3 deg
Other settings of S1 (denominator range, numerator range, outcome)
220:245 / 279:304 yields 0.80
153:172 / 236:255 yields 1.09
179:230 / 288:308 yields 0.67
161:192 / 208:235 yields 1.11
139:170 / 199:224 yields 0.97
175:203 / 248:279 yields 1.05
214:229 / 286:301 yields 0.74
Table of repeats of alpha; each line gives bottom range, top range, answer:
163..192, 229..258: 1.15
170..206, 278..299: 0.87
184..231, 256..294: 0.95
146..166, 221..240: 0.94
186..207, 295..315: 0.54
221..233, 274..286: 1.02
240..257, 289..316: 0.60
